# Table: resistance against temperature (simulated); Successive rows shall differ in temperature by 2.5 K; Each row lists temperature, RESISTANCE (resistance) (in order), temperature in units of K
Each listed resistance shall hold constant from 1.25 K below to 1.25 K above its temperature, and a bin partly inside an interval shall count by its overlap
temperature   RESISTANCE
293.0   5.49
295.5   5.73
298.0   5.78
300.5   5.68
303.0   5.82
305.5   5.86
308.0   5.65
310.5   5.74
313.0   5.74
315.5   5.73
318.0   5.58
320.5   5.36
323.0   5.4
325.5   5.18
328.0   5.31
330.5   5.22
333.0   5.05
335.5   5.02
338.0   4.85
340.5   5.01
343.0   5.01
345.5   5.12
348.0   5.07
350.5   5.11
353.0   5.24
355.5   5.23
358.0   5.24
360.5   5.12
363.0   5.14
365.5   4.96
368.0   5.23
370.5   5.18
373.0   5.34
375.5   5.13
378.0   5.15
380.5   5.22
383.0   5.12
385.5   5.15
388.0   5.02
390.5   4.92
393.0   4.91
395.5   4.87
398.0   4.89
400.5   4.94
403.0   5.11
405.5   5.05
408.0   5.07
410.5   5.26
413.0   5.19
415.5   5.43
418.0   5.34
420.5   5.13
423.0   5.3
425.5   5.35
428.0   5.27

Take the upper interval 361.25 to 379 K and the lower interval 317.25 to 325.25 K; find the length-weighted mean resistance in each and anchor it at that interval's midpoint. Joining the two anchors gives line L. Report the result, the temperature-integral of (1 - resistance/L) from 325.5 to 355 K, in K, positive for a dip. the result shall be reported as 1.2 K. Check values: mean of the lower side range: 5.41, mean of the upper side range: 5.16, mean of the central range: 5.1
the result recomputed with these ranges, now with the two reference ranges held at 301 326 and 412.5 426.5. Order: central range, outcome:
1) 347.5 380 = 1.8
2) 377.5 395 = 1.1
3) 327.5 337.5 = 0.8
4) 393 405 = 0.9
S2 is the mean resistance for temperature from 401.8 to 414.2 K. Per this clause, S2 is 5.14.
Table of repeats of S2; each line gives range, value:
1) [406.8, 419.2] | 5.26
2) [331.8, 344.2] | 4.99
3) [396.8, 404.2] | 4.98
